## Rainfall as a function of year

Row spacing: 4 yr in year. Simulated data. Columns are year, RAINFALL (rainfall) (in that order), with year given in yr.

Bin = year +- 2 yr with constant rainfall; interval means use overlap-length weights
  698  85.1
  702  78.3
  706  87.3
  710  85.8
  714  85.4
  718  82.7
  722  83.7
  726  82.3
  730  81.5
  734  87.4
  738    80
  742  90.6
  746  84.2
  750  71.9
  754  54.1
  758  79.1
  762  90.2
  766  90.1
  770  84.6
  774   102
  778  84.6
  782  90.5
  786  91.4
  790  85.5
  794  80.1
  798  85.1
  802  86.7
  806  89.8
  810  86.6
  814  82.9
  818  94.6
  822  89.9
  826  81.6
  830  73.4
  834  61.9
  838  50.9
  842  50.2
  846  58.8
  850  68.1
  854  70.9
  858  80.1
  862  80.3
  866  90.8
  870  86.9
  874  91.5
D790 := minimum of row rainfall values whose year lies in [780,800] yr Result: 80.1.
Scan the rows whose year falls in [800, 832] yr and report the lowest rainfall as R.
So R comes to 73.4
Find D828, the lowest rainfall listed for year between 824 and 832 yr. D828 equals 73.4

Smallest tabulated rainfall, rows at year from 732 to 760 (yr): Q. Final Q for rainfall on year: 54.1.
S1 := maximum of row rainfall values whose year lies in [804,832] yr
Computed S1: 94.6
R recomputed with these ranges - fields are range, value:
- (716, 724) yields 82.7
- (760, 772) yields 84.6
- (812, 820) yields 82.9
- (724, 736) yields 81.5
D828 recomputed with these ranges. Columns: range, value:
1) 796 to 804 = 85.1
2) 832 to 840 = 50.9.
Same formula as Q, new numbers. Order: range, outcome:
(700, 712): 78.3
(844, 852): 58.8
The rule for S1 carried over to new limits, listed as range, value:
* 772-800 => 102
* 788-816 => 89.8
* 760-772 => 90.2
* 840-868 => 90.8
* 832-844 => 61.9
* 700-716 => 87.3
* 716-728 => 83.7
